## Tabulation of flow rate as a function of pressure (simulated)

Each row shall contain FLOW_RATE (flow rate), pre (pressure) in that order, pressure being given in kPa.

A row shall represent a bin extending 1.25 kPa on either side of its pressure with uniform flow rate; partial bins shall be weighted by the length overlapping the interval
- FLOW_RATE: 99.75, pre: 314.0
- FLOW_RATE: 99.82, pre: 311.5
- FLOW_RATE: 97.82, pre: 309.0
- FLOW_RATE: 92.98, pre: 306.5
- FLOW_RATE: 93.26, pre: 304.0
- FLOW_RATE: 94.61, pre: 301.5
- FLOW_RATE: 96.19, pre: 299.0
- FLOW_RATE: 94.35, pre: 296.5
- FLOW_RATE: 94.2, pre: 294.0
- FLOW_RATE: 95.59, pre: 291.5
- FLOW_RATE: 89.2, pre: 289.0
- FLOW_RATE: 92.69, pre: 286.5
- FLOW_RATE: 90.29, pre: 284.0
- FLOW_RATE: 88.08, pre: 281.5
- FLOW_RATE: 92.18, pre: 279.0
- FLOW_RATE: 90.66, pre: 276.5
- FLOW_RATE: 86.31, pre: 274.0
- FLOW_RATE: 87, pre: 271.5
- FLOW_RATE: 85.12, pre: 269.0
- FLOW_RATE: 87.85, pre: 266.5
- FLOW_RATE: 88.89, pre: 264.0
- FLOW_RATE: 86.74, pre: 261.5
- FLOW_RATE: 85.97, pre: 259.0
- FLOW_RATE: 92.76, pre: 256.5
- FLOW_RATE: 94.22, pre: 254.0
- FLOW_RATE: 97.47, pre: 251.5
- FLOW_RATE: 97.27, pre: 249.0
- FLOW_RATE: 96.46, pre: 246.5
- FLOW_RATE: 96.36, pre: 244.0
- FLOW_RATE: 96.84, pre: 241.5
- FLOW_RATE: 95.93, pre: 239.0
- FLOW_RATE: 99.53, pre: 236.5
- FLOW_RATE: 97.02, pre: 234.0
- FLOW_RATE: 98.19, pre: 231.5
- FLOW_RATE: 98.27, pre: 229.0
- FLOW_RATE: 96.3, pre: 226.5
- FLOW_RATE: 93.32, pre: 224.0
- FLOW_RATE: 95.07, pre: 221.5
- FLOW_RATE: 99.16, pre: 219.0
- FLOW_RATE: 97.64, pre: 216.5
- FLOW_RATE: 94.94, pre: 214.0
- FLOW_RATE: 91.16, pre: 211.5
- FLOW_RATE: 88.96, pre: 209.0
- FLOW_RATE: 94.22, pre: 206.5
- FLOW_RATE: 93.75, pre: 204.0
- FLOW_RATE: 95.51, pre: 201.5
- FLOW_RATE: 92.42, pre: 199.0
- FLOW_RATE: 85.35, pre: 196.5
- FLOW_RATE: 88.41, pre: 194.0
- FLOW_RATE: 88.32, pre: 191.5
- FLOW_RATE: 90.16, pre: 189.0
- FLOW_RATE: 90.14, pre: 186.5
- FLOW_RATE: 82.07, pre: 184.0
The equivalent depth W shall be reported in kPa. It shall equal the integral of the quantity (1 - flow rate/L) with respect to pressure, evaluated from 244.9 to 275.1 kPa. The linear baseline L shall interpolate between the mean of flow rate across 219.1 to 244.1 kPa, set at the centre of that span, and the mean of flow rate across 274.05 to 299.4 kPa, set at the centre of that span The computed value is 1.2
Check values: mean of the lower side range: 96.8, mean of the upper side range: 91.9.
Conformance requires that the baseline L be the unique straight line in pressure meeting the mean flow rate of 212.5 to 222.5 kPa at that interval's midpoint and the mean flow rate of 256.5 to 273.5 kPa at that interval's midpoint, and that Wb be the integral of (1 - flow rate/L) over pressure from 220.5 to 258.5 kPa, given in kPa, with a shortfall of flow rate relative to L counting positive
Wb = -1.6 kPa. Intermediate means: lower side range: 96.6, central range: 96.1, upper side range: 87.3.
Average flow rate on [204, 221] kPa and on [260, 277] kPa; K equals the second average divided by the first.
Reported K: 0.93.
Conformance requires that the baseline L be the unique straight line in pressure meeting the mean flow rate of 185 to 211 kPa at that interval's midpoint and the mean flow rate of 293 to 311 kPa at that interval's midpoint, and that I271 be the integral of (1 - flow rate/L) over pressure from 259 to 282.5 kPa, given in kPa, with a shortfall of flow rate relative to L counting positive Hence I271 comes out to 1.4 kPa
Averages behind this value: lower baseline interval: 90.7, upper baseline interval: 95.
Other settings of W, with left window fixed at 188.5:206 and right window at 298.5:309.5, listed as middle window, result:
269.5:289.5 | 0.94 kPa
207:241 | -1.51 kPa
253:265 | 0.44 kPa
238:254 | -0.69 kPa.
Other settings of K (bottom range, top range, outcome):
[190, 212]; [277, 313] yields 1.03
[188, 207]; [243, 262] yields 1.03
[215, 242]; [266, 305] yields 0.94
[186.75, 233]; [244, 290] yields 0.97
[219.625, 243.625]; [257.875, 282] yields 0.91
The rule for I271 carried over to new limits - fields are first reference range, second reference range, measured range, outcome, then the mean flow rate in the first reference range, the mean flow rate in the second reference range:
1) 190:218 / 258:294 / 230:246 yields -1.2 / 91.9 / 89.2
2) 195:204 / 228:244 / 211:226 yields -0.1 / 91.4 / 97.5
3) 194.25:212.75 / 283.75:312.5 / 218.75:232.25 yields -0.6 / 91.5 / 94.3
